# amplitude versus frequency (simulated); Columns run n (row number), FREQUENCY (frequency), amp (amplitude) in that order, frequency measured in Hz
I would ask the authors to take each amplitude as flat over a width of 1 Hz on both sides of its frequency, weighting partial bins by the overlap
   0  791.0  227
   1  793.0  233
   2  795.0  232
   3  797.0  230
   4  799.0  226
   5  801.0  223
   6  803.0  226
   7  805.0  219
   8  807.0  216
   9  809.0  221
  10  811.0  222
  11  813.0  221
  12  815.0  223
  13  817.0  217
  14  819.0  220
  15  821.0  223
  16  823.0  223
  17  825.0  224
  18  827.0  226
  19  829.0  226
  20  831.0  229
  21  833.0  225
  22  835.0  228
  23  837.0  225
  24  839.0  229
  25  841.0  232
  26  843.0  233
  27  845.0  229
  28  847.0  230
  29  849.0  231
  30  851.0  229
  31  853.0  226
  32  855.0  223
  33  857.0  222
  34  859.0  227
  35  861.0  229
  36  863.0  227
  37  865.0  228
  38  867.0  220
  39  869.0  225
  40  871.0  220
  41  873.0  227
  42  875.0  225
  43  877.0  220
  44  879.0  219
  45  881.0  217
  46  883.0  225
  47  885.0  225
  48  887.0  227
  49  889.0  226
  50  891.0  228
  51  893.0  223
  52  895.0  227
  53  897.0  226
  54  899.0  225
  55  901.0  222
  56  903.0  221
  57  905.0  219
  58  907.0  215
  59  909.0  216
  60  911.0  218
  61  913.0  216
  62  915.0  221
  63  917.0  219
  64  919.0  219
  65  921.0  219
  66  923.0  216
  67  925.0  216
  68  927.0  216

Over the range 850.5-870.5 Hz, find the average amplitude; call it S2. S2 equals 225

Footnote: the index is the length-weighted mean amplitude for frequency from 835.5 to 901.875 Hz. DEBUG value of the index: 226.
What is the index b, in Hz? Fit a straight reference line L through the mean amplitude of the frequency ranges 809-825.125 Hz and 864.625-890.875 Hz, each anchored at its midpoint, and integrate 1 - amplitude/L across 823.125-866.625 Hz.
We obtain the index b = -1.0 Hz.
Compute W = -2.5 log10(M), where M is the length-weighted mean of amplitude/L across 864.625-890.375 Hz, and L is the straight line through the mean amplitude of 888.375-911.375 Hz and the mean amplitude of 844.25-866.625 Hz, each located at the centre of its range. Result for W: 0.01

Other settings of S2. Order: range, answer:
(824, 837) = 226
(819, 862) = 227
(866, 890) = 223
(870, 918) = 222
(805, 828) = 221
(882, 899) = 226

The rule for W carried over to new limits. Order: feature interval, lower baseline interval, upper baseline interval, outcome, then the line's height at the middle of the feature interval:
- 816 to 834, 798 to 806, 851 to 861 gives 0.003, 224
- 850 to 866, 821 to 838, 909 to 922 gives -0.015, 223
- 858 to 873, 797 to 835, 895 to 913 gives -0.018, 222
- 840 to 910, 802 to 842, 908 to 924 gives -0.020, 221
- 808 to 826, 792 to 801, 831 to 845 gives 0.036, 229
